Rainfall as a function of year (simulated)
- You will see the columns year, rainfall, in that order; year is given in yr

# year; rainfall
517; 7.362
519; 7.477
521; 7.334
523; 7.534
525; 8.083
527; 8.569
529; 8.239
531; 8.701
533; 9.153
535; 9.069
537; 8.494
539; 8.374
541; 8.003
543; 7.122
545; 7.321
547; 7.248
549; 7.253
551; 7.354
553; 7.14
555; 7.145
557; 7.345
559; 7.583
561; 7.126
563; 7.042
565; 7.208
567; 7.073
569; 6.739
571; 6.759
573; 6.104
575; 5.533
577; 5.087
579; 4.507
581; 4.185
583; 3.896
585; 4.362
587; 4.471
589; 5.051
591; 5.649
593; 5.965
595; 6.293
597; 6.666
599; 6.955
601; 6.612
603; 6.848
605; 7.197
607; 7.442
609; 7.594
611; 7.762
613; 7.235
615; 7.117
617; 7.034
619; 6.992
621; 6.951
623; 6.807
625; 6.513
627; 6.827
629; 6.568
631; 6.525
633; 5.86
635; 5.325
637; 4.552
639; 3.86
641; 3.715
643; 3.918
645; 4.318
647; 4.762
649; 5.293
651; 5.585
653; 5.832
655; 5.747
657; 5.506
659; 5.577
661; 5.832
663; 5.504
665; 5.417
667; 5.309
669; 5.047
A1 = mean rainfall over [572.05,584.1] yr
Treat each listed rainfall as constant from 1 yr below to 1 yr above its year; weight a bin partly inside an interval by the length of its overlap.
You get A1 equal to 4.88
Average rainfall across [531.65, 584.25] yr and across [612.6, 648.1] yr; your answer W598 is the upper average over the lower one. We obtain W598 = 0.84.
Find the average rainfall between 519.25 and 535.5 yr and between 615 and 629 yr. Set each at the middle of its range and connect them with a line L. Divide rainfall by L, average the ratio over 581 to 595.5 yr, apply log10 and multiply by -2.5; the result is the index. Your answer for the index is 0.42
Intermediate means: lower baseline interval 8.27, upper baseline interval 6.85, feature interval 4.99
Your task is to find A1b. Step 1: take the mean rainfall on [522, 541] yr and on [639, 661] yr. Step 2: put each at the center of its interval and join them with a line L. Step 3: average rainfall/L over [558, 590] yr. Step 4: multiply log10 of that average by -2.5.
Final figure 0.24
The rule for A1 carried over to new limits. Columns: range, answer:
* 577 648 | 5.88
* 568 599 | 5.47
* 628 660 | 5.18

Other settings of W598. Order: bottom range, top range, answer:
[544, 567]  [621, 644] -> 0.77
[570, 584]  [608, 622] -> 1.41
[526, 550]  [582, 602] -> 0.69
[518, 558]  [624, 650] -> 0.67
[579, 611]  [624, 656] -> 0.89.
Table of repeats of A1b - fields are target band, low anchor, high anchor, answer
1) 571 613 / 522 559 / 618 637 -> 0.168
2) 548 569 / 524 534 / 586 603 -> 0.029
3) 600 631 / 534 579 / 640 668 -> -0.181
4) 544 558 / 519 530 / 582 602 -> -0.040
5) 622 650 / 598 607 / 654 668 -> 0.158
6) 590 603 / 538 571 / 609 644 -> 0.037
